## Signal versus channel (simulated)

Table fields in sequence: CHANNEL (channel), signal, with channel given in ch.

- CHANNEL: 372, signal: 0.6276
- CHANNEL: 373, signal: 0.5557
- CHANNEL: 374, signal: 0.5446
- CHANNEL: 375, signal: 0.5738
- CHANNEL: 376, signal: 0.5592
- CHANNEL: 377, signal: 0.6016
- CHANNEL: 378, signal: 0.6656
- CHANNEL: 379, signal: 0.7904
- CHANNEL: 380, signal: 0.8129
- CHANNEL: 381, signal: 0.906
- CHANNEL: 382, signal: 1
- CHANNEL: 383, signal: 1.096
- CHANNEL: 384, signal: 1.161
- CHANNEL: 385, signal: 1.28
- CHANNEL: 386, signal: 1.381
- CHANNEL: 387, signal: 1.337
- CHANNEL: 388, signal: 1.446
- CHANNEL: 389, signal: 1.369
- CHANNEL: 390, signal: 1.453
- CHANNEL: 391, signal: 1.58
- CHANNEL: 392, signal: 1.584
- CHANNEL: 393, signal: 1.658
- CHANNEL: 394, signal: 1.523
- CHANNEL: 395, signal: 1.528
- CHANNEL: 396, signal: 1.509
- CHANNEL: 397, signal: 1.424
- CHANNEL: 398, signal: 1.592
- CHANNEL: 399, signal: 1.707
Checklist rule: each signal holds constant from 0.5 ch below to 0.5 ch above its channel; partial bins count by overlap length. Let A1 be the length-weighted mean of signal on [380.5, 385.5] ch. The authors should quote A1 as 1.09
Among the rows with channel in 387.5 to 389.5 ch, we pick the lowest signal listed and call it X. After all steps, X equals 1.369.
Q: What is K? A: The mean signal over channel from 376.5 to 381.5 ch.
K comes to 0.755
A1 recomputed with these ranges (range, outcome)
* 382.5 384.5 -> 1.13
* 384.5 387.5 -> 1.33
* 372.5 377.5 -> 0.567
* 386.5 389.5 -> 1.38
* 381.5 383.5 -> 1.05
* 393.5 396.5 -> 1.52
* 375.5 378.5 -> 0.609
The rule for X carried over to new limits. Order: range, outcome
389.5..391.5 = 1.453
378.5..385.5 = 0.7904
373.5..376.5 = 0.5446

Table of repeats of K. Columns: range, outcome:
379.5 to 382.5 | 0.906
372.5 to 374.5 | 0.55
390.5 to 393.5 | 1.61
